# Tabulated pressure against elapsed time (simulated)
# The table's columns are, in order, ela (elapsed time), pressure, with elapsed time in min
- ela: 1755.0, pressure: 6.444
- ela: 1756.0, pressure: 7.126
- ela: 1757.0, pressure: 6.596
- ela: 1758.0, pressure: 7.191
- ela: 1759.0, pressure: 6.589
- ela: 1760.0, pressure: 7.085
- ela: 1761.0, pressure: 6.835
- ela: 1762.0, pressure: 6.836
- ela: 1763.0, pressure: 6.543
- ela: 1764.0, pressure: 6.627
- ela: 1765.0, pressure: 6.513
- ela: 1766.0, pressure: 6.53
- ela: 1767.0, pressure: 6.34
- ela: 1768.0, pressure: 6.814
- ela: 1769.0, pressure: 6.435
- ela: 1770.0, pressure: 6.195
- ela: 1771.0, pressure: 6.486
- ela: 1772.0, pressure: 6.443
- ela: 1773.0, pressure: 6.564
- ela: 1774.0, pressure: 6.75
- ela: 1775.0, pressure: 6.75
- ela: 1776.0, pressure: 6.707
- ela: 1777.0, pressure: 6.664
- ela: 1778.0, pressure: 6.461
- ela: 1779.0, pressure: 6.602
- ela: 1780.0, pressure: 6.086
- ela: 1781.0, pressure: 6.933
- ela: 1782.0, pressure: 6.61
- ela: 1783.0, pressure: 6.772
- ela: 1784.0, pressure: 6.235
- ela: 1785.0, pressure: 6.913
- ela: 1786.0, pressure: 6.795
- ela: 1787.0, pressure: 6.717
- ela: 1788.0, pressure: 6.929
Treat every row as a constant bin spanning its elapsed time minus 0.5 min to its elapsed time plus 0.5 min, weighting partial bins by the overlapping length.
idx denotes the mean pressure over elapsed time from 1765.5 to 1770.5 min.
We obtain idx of 6.46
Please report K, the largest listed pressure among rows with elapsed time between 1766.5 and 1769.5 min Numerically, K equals 6.814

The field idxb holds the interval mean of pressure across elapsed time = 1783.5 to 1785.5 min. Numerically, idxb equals 6.57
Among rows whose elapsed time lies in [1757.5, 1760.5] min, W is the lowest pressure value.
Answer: 6.589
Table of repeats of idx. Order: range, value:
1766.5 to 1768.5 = 6.58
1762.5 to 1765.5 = 6.56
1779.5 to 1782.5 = 6.54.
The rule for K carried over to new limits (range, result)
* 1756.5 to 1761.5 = 7.191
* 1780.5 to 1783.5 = 6.933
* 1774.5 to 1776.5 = 6.75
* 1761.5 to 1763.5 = 6.836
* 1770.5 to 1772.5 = 6.486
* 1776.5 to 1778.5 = 6.664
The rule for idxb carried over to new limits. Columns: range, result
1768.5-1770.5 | 6.31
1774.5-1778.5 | 6.65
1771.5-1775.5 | 6.63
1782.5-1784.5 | 6.5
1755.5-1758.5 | 6.97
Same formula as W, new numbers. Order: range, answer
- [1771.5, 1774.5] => 6.443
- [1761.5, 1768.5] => 6.34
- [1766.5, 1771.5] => 6.195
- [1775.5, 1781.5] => 6.086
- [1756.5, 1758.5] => 6.596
